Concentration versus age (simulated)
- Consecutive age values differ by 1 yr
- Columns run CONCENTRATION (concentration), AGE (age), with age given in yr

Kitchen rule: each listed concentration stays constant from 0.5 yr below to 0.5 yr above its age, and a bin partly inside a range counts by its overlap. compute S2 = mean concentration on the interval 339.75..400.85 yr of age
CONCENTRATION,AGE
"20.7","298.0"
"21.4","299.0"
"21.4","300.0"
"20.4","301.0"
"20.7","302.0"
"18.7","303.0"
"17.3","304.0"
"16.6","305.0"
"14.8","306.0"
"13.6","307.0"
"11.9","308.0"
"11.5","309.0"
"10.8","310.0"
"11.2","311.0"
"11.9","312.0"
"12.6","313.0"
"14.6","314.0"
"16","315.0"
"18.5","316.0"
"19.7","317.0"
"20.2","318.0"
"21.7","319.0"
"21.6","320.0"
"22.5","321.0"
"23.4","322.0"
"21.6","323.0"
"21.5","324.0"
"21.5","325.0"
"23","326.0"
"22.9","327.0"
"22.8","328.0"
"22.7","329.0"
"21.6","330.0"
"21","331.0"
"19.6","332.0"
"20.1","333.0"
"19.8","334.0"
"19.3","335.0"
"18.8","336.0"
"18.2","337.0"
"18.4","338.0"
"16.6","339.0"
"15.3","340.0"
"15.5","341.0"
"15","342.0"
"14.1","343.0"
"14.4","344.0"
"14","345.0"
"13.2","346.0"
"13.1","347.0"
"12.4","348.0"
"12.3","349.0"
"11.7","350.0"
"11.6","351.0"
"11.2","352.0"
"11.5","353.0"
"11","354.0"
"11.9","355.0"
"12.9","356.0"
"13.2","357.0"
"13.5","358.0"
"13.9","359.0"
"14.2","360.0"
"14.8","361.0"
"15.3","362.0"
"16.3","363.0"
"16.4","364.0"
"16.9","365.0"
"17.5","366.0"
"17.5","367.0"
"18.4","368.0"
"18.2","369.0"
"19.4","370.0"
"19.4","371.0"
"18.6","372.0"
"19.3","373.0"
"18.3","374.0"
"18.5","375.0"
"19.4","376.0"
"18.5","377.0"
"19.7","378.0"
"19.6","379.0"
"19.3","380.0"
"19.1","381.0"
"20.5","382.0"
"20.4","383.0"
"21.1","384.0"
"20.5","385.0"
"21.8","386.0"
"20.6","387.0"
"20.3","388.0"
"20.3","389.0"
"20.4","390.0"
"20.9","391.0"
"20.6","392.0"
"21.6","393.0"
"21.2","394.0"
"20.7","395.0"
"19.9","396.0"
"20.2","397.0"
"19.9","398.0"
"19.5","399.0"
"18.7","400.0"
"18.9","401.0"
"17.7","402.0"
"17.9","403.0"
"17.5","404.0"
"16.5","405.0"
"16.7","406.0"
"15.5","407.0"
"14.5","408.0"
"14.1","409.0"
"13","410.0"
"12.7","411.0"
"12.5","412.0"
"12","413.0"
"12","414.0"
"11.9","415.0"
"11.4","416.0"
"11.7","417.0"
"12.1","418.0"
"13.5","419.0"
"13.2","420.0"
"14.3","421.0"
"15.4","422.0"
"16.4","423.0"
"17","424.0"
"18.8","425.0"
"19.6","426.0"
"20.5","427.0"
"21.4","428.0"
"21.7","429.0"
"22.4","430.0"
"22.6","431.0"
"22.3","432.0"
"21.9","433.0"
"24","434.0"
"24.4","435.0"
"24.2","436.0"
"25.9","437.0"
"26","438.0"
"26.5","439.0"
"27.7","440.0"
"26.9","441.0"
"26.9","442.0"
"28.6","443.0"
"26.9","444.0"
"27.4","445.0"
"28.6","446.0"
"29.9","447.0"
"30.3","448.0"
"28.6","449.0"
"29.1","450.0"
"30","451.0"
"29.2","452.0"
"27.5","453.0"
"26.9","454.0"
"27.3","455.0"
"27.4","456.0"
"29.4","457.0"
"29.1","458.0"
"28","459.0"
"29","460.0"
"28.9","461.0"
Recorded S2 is 17.2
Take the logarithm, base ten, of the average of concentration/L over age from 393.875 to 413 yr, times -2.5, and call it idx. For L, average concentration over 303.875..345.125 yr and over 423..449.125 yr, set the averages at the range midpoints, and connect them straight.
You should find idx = 0.30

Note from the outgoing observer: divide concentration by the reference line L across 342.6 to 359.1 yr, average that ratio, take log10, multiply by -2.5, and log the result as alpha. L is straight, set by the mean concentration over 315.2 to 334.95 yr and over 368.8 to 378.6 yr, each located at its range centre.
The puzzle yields 0.50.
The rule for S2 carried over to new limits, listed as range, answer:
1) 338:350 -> 14.2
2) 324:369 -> 16.3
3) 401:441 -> 18.1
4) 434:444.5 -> 26.3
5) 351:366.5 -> 14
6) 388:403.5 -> 19.9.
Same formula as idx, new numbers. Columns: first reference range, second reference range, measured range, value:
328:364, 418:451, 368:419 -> 0.09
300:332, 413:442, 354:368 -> 0.25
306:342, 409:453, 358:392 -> 0.06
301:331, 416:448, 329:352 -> 0.17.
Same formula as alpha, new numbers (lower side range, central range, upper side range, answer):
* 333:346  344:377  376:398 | 0.20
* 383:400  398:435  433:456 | 0.37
